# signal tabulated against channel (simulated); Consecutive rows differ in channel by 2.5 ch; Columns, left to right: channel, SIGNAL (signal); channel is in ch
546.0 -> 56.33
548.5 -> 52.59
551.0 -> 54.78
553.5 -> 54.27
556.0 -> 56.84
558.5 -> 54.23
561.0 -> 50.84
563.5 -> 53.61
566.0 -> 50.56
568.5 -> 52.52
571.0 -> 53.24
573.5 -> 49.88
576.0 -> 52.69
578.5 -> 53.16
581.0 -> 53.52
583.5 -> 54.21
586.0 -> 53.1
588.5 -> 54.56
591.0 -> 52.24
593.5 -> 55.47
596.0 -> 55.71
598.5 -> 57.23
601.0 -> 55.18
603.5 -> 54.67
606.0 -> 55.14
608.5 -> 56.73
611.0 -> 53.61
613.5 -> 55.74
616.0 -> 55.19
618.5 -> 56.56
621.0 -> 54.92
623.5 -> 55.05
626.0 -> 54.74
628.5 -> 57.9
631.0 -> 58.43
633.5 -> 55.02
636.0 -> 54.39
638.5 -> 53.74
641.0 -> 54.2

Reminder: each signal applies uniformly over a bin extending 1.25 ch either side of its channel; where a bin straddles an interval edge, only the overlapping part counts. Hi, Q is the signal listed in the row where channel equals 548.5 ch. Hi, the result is 52.59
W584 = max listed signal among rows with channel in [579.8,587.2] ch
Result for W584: 54.21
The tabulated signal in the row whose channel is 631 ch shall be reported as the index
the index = 58.43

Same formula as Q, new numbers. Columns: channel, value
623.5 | 55.05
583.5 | 54.21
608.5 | 56.73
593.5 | 55.47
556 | 56.84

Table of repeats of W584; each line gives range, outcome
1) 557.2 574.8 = 54.23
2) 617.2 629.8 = 57.9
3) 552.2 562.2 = 56.84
